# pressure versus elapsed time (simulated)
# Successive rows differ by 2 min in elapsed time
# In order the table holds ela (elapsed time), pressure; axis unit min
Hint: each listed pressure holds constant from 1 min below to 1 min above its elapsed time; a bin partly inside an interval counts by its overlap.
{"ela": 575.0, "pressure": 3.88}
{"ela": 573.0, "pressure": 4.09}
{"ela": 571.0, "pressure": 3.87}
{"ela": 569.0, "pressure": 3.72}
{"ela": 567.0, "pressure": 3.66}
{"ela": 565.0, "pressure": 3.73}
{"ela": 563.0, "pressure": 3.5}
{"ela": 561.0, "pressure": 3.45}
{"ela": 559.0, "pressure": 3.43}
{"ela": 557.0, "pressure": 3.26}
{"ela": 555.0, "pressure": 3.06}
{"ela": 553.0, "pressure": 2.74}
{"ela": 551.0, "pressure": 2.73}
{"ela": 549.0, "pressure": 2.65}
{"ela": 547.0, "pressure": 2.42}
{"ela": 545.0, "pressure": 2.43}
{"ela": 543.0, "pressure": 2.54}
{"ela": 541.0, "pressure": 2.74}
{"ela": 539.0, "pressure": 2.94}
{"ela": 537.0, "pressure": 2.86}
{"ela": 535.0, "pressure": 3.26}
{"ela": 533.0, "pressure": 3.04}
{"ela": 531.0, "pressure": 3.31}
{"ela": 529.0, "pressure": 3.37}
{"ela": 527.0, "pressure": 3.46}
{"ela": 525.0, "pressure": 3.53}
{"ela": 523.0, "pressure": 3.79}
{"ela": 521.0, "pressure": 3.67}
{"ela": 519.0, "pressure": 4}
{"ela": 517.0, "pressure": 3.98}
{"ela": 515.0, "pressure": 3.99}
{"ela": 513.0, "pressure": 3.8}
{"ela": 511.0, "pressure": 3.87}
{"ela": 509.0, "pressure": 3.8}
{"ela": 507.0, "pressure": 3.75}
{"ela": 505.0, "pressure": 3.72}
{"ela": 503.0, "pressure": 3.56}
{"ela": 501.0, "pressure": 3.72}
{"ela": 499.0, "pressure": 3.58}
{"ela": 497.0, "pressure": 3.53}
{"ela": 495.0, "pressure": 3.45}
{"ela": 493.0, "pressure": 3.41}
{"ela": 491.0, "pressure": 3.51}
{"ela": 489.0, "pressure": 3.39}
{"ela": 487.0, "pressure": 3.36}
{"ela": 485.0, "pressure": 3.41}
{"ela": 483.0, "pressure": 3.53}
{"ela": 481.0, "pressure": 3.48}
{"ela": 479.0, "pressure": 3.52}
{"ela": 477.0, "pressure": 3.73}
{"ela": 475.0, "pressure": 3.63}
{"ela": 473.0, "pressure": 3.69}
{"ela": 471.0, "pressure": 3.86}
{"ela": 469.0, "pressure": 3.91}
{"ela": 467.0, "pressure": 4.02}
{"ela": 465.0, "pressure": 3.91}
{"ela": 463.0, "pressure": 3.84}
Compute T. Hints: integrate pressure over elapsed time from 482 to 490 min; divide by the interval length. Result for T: 3.42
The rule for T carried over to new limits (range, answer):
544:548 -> 2.42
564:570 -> 3.7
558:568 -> 3.55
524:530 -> 3.45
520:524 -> 3.73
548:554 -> 2.71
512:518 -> 3.92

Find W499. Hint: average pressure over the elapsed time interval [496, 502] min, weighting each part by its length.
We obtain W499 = 3.61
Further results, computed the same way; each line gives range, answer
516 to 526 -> 3.79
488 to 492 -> 3.45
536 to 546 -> 2.7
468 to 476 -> 3.77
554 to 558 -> 3.16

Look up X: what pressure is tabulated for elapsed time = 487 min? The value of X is 3.36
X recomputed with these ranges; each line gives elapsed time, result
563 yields 3.5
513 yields 3.8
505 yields 3.72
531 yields 3.31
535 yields 3.26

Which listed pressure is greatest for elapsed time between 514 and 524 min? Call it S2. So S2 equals 4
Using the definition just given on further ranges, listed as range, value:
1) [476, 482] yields 3.73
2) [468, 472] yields 3.91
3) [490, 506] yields 3.72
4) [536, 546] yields 2.94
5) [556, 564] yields 3.5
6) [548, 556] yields 3.06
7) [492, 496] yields 3.45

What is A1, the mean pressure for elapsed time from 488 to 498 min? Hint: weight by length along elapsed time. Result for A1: 3.46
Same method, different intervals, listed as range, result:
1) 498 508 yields 3.67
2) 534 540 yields 3.02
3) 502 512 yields 3.74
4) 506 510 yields 3.77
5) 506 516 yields 3.84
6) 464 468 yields 3.96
